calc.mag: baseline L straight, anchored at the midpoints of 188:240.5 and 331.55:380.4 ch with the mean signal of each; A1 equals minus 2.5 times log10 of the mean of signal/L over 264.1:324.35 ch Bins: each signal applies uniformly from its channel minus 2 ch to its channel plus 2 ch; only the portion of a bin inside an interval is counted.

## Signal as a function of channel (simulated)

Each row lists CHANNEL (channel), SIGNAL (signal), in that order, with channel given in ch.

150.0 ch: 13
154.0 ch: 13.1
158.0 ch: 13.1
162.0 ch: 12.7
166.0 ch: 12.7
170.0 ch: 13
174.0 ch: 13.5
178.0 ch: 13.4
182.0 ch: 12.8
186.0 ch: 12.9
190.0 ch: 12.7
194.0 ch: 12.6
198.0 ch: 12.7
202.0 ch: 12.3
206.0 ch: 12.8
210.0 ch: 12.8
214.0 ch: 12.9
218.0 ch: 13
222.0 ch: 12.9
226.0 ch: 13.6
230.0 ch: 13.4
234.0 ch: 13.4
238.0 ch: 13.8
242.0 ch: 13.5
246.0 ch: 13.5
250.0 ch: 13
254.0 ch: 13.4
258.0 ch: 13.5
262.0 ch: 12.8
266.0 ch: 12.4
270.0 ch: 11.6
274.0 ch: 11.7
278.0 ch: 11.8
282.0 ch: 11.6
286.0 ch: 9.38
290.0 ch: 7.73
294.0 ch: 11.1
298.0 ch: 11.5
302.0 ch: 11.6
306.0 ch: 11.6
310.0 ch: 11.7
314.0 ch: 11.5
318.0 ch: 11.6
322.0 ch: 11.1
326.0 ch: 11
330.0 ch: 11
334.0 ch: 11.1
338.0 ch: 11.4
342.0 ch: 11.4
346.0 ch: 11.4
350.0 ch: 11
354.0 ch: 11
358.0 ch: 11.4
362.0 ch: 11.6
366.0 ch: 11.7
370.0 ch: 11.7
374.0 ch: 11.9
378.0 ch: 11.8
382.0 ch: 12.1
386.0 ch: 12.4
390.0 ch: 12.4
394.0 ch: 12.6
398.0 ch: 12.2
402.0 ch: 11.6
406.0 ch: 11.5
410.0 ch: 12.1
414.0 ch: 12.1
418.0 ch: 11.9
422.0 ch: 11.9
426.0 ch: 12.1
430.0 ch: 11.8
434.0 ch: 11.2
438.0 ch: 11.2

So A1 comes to 0.087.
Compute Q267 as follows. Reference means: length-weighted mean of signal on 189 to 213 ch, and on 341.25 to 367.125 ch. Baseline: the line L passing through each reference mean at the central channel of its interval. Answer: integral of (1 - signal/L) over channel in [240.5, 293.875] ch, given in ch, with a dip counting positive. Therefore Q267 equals 0.7 ch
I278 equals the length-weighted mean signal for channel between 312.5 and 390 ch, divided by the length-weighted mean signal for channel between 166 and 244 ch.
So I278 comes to 0.9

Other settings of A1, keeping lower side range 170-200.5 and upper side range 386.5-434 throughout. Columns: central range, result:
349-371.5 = 0.073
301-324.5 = 0.082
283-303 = 0.213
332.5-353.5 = 0.095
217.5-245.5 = -0.055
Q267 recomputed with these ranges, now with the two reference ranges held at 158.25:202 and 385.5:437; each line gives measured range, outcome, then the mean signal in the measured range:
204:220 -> -0.15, 12.9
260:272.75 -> 0.31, 12.2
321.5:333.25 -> 1.20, 11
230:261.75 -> -1.98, 13.4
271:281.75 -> 0.67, 11.7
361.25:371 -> 0.37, 11.7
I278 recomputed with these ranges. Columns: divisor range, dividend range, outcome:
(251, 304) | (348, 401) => 1.02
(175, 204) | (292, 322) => 0.90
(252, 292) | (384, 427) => 1.04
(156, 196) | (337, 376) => 0.88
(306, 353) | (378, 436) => 1.06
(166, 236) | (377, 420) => 0.93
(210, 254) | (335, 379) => 0.86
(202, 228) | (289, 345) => 0.86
